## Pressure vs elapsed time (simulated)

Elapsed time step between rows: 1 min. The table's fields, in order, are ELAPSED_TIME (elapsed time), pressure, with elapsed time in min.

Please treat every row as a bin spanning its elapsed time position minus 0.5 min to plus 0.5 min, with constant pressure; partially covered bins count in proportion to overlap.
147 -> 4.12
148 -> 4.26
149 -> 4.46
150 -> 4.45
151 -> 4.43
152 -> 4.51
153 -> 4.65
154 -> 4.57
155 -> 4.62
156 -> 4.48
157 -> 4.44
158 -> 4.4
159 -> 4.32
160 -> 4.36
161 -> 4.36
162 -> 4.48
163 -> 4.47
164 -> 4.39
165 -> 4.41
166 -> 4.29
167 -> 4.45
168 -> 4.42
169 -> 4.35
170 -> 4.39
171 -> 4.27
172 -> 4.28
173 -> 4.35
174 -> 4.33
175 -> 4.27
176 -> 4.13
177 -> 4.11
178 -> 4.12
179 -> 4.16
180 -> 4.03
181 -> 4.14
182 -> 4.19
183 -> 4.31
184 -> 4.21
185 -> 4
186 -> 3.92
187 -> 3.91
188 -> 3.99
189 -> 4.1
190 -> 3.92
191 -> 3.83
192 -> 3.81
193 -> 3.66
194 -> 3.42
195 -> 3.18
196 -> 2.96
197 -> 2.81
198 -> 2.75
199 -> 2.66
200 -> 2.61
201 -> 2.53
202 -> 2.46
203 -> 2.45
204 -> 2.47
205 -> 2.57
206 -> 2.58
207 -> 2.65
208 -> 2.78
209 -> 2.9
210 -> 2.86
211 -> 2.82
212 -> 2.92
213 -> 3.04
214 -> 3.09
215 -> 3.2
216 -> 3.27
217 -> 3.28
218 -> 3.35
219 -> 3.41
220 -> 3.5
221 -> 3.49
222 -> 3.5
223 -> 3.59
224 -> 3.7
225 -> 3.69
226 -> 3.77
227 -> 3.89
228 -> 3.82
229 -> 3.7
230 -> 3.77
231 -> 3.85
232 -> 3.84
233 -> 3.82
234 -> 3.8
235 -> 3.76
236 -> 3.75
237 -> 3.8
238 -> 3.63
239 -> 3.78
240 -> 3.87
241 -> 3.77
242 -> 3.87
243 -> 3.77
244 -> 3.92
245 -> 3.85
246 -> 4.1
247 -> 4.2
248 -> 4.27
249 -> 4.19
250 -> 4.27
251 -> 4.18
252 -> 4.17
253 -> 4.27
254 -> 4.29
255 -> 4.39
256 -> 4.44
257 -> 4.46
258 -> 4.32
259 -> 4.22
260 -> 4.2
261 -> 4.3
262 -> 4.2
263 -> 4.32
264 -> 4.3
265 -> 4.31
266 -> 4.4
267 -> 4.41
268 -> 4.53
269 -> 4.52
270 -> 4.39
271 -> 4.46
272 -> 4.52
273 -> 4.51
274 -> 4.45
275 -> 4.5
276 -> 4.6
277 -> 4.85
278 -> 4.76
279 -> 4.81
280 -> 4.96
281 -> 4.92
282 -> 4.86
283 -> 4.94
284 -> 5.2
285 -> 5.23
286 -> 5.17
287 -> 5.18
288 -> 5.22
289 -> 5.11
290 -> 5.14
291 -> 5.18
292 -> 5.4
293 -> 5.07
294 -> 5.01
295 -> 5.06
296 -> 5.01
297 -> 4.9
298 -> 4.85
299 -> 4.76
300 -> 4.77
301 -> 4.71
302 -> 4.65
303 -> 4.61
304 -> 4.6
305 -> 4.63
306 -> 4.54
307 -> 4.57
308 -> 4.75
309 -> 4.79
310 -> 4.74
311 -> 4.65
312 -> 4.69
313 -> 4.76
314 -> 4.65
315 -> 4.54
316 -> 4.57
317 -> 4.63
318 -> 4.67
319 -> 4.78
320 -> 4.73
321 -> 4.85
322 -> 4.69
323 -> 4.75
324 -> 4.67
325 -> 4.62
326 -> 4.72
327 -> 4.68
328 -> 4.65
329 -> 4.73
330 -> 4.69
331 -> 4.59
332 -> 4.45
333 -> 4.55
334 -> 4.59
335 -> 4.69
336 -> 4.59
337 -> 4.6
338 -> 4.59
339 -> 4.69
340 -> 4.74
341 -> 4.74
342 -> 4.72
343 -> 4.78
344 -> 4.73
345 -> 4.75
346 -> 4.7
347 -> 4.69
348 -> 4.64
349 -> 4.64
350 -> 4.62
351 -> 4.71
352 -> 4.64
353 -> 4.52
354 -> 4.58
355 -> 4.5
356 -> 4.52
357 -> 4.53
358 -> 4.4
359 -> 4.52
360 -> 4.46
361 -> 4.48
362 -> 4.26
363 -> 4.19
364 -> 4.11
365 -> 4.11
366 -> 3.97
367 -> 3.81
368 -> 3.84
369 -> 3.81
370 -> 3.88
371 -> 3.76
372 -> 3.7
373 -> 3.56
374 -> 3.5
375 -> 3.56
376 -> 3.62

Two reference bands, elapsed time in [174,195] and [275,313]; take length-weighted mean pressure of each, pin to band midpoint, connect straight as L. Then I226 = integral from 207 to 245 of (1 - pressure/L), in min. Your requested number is 7.2 min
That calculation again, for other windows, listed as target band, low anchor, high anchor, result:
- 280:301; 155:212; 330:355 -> -3.3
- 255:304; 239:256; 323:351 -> -4.8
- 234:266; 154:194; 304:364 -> 2.2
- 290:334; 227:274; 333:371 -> -4.3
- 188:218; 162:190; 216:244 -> 7.0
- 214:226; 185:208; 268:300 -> 0.6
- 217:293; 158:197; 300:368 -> 1.5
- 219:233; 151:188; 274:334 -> 2.5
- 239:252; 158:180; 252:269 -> 0.9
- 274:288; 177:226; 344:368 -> -3.6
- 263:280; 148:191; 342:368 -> -0.5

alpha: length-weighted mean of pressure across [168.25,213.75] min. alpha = 3.52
